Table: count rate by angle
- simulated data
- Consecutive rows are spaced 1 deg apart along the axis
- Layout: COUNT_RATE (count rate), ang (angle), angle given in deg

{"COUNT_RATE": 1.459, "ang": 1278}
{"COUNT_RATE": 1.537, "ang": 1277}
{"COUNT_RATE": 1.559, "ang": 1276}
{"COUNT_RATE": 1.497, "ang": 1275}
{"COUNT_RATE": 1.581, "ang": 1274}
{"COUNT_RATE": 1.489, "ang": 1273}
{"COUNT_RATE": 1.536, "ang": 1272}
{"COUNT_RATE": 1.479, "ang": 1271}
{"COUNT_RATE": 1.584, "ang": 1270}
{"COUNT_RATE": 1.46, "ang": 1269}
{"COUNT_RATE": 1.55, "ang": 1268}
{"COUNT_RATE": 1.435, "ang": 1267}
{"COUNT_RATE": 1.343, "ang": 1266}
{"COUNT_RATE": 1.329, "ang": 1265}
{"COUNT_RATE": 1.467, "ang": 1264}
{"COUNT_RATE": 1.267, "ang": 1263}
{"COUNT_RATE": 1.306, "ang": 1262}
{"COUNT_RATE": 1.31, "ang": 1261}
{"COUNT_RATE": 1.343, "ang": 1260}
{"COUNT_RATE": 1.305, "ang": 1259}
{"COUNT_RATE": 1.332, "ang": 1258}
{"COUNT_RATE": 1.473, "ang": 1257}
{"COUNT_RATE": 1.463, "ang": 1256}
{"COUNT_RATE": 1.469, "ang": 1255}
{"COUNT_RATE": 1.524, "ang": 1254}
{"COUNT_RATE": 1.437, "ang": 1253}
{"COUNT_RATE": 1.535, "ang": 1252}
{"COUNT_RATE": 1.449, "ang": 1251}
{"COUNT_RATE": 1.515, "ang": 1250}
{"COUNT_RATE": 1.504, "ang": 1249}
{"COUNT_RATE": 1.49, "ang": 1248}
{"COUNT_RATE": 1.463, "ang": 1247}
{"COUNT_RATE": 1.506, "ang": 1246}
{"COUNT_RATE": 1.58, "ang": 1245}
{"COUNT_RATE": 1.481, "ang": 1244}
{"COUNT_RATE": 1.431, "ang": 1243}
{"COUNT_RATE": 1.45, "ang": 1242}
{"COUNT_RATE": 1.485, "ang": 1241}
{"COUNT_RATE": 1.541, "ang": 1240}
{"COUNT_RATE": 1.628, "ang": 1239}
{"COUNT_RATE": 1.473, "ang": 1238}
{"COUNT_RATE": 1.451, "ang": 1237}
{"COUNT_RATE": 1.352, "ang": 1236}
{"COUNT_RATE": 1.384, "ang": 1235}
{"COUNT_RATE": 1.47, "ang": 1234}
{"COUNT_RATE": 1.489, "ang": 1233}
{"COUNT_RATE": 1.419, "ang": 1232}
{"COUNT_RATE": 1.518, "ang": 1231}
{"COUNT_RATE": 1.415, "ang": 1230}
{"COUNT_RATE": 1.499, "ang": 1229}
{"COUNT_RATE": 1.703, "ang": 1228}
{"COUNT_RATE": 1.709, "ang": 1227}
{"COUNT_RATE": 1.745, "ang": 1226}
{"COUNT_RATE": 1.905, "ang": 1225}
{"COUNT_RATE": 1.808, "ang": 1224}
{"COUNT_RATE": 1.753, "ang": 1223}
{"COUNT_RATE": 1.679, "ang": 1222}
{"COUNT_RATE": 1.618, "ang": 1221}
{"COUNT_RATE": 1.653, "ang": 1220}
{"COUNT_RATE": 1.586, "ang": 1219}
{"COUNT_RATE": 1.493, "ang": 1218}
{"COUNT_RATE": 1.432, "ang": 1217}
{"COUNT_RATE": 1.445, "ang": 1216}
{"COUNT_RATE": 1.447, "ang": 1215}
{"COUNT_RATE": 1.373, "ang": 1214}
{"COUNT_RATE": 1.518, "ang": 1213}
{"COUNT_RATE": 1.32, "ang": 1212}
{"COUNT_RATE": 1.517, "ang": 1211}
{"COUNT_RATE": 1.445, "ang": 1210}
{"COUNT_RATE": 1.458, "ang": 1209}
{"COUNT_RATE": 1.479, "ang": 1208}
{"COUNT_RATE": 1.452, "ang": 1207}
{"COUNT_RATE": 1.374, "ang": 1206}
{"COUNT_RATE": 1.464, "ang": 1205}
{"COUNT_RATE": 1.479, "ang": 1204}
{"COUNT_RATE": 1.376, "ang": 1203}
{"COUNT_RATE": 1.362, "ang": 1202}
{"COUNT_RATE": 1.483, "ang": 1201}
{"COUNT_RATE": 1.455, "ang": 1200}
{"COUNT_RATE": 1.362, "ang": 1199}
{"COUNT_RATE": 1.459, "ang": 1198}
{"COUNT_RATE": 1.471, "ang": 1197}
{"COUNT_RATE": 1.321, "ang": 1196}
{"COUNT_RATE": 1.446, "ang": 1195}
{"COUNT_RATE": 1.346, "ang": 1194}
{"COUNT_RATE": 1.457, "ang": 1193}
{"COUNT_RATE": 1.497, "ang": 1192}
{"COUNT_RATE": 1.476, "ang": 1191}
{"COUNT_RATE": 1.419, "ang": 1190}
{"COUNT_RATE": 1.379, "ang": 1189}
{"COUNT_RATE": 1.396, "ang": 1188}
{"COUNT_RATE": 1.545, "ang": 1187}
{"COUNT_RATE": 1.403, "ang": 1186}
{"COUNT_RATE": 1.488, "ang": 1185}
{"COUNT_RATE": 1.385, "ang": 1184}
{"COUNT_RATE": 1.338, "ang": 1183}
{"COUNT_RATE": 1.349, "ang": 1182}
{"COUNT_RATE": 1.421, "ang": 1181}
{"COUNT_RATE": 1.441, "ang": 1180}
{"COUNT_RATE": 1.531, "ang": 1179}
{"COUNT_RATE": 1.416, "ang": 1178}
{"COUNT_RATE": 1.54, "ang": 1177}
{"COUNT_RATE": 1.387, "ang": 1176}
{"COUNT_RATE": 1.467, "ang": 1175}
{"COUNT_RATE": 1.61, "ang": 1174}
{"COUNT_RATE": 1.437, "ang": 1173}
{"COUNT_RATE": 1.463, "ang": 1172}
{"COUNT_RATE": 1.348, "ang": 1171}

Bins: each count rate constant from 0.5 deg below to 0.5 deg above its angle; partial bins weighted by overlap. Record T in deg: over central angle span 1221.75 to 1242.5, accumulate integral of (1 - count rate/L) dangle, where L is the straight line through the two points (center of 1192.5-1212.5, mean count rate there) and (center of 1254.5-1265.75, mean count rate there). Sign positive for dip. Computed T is -2.48 deg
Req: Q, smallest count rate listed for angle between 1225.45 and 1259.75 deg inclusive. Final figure 1.305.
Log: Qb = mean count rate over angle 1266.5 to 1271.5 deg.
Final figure 1.5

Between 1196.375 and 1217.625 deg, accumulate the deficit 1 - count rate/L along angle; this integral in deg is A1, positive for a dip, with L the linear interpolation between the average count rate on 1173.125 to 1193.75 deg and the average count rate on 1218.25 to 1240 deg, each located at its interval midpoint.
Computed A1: 1.1 deg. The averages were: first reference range 1.45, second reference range 1.58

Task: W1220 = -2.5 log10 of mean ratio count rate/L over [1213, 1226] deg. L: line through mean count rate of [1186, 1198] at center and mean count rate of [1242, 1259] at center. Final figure -0.11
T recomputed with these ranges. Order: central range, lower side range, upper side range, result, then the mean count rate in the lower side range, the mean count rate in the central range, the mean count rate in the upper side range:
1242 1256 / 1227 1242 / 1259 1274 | -0.26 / 1.49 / 1.49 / 1.42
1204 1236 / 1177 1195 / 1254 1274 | -2.28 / 1.43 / 1.53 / 1.42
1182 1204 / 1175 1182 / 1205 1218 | 0.37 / 1.45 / 1.42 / 1.44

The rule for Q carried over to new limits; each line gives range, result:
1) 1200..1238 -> 1.32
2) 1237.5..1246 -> 1.431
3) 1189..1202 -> 1.321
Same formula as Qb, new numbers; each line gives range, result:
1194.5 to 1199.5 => 1.41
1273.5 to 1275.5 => 1.54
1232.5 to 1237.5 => 1.43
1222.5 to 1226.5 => 1.8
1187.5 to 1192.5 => 1.43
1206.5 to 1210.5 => 1.46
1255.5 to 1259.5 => 1.39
